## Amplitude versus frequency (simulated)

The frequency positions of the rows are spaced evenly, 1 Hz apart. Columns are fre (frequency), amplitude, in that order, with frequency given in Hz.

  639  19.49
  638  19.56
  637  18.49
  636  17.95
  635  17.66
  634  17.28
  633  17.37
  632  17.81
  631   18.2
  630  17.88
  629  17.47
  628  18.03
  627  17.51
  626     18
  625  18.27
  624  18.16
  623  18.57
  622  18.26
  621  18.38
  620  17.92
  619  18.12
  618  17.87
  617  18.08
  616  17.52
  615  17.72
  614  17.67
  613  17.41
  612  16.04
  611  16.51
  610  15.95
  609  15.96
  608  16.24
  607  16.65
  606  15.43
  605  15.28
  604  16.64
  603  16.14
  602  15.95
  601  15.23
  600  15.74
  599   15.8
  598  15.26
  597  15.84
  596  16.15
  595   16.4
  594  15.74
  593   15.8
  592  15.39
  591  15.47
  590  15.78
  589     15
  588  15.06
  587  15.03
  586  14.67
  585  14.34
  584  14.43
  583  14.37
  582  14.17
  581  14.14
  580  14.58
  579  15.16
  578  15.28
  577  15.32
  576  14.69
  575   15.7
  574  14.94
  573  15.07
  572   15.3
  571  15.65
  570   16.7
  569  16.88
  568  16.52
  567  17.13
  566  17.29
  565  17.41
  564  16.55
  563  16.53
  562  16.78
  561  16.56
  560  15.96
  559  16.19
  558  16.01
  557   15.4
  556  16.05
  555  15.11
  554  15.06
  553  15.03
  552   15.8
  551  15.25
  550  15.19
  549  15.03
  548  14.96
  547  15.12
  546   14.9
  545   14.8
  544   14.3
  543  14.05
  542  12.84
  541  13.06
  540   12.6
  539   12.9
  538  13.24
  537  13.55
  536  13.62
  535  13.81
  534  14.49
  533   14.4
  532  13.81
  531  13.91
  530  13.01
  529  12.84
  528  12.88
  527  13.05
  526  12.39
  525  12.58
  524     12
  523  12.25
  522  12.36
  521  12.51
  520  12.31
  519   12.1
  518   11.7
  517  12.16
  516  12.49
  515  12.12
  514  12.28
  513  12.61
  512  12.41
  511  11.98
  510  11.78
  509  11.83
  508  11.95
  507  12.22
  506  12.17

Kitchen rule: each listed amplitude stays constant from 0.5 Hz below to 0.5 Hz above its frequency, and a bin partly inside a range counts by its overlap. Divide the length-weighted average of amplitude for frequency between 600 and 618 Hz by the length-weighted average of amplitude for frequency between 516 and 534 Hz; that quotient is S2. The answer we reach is 1.29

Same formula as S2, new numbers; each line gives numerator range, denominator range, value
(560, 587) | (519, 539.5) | 1.19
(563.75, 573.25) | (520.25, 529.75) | 1.31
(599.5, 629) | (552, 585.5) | 1.09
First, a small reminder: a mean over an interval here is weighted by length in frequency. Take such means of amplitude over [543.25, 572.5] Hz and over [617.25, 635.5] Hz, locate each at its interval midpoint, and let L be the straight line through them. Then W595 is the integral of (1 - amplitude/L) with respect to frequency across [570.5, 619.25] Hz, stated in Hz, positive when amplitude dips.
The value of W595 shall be 3.5 Hz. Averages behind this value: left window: 15.8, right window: 17.9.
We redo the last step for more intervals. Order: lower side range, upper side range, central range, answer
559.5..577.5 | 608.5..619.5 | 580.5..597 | 1.5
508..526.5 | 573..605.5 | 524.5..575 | -4.6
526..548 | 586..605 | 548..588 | -2.3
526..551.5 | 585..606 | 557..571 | -1.9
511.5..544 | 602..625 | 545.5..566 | -2.1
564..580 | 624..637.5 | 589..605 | 0.9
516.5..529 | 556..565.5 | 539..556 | 0.5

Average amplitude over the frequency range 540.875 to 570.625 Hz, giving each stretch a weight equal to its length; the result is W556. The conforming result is 15.6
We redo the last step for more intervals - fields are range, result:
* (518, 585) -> 14.6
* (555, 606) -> 15.7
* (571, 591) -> 14.9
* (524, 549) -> 13.6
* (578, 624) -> 16.1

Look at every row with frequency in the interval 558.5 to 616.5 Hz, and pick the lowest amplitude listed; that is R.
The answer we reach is 14.14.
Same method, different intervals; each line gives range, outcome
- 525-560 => 12.39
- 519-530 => 12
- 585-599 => 14.34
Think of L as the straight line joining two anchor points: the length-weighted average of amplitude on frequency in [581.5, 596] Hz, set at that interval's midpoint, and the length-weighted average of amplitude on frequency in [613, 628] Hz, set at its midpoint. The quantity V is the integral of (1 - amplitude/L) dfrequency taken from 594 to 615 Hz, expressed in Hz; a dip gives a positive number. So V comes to 0.5 Hz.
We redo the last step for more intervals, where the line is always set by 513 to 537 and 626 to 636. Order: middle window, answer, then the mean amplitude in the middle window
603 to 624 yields -0.24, 17.1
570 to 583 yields 0.14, 15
